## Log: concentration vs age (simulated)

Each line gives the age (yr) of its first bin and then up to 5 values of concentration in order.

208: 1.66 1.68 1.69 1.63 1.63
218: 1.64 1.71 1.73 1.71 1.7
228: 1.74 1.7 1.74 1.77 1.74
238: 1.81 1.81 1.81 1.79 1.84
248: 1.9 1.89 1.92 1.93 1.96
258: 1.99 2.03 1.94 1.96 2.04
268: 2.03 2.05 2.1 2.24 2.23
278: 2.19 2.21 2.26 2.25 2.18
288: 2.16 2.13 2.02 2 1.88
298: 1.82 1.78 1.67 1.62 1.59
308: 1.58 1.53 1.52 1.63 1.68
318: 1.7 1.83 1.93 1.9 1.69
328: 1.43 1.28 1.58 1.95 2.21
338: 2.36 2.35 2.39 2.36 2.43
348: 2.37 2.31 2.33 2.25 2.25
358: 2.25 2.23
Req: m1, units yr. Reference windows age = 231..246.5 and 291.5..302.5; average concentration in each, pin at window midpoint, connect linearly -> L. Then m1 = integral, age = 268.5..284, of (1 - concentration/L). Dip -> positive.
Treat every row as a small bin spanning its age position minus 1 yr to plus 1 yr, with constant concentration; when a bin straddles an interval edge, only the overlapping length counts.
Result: -2.9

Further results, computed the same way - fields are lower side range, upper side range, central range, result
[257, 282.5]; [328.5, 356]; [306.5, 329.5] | 5.1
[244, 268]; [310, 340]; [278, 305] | -2.1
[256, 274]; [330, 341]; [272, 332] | 4.8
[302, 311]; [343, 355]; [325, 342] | 1.6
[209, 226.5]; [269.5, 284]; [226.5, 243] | 0.6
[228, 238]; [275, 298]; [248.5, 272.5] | -0.5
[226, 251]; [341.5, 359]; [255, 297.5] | -2.5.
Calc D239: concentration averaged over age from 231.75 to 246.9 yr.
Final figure 1.79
